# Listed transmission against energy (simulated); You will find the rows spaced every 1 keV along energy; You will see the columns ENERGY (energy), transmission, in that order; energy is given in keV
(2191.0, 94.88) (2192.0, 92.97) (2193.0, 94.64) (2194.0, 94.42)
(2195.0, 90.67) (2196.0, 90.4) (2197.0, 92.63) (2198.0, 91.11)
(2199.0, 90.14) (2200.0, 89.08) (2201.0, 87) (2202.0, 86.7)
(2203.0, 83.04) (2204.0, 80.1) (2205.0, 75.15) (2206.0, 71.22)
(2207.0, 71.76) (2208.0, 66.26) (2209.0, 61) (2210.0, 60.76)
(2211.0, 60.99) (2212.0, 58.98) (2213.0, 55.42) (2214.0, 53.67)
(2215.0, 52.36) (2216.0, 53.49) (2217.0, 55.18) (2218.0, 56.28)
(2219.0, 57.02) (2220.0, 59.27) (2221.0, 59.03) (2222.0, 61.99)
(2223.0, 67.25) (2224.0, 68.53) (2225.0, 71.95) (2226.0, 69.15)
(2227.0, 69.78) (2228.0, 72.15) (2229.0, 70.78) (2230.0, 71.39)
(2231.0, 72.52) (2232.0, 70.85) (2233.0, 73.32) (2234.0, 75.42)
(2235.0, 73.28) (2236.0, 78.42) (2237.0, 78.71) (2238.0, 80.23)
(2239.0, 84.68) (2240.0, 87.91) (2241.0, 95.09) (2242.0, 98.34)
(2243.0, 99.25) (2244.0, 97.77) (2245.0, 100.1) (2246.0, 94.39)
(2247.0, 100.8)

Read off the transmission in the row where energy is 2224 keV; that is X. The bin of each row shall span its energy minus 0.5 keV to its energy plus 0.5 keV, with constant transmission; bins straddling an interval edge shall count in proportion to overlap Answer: 68.53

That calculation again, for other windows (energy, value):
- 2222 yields 61.99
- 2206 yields 71.22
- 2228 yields 72.15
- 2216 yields 53.49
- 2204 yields 80.1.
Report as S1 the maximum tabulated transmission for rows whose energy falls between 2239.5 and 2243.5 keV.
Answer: 99.25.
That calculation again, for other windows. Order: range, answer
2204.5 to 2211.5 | 75.15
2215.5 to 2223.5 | 67.25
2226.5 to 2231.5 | 72.52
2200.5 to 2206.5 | 87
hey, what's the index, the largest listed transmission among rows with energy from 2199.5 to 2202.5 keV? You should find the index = 89.08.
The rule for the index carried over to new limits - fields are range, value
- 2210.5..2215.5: 60.99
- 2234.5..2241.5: 95.09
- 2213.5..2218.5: 56.28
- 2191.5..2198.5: 94.64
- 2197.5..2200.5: 91.11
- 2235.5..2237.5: 78.71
